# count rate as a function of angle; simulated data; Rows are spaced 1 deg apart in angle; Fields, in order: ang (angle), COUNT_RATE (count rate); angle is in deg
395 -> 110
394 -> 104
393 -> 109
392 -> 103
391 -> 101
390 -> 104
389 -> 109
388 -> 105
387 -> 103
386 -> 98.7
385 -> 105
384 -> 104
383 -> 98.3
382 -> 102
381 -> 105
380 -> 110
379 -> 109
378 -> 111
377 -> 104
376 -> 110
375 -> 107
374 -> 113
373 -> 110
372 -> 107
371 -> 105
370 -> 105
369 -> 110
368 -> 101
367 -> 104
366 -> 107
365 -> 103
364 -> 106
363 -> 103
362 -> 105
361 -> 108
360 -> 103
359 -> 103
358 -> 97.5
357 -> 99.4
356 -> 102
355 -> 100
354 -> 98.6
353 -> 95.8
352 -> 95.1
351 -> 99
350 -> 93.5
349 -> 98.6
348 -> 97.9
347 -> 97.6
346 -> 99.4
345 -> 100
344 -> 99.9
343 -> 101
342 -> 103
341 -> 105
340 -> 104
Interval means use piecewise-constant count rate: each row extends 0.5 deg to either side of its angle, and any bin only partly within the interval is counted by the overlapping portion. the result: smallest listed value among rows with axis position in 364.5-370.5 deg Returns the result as 101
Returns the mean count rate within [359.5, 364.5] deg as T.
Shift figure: 105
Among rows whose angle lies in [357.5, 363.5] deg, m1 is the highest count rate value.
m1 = 108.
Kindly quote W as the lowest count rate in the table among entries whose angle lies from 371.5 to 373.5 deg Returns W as 107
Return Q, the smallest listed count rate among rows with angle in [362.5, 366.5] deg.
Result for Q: 103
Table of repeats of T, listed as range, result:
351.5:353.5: 95.4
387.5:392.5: 104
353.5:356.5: 100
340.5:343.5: 103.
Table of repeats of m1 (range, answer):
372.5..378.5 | 113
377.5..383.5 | 111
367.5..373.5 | 110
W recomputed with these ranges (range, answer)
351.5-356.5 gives 95.1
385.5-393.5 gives 98.7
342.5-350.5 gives 93.5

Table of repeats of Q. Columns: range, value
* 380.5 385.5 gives 98.3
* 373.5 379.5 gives 104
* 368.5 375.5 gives 105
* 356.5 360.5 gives 97.5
